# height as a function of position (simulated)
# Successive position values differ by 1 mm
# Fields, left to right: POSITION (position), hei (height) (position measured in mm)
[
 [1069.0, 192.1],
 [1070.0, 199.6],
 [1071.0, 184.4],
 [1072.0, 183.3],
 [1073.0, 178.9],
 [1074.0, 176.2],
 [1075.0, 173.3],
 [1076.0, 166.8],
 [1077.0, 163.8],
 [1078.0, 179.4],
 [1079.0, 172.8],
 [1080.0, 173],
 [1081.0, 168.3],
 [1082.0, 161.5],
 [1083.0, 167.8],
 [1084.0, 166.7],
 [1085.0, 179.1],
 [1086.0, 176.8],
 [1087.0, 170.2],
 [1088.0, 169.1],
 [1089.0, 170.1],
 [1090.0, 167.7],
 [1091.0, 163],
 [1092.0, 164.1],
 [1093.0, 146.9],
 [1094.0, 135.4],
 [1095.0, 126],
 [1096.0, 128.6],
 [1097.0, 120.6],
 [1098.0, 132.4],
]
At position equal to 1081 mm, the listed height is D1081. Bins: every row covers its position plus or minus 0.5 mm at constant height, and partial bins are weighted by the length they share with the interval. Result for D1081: 168.3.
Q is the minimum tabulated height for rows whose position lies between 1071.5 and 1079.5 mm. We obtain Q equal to 163.8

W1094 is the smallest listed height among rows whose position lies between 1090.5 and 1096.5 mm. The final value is 126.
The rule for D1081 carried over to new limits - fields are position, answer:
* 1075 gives 173.3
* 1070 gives 199.6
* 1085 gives 179.1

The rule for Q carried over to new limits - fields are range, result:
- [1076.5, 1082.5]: 161.5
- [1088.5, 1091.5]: 163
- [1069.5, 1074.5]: 176.2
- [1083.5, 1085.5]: 166.7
